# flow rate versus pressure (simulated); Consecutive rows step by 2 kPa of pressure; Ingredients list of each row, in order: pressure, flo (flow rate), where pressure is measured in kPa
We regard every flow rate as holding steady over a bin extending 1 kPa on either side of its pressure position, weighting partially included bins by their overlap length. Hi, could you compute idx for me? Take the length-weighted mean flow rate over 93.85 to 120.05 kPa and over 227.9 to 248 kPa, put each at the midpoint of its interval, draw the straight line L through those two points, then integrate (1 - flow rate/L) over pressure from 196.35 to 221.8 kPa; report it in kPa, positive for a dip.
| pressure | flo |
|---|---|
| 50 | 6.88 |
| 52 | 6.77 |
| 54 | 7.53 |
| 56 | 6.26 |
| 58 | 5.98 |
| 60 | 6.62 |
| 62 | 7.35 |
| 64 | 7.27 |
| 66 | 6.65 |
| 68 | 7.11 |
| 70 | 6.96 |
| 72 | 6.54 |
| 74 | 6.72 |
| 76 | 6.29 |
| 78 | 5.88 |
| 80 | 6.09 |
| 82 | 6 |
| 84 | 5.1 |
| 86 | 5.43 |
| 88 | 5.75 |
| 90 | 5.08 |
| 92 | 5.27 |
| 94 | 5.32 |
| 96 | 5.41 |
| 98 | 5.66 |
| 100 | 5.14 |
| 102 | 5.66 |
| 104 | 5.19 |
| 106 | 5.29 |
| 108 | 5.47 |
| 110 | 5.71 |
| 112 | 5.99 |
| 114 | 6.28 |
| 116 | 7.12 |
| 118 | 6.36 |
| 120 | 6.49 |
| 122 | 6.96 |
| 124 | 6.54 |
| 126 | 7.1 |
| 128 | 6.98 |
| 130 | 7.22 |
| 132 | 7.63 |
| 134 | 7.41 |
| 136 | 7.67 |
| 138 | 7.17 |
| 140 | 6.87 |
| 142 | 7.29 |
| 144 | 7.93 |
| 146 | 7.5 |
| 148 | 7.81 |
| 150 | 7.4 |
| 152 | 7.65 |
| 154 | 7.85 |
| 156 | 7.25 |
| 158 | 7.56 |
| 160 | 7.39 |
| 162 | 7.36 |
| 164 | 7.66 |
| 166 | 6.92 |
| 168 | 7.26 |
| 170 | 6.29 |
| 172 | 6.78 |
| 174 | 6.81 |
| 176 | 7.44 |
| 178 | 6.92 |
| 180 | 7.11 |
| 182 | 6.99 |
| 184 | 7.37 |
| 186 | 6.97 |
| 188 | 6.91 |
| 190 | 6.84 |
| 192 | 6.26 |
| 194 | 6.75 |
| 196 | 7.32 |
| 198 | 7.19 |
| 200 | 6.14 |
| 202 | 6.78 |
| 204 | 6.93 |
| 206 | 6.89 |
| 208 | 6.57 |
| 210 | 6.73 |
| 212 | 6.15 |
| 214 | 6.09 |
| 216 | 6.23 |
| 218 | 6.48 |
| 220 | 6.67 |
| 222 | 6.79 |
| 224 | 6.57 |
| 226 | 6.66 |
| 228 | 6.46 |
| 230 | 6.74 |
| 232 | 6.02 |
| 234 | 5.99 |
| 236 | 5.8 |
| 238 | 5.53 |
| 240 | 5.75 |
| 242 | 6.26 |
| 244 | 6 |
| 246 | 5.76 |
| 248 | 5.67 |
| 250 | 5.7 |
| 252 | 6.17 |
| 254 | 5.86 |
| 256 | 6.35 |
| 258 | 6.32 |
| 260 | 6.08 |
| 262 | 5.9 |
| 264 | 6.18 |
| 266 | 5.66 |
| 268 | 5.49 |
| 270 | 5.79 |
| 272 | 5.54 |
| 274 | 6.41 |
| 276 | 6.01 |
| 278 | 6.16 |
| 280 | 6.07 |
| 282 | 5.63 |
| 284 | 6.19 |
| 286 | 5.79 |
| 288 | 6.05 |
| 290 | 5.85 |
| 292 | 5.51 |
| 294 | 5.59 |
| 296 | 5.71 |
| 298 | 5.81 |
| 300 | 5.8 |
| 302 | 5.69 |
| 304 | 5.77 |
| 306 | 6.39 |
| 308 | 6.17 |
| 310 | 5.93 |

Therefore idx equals -2.78 kPa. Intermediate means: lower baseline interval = 5.78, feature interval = 6.6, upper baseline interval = 5.99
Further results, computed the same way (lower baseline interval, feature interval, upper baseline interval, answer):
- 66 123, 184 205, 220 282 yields -2.85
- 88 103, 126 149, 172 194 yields -4.72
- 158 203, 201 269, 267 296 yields 1.79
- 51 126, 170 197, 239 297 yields -4.07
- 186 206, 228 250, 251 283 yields 1.19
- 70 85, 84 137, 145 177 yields 3.89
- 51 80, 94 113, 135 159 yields 4.23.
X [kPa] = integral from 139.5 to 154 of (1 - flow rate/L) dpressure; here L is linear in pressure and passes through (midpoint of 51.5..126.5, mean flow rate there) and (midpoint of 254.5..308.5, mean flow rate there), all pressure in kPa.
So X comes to -3.5 kPa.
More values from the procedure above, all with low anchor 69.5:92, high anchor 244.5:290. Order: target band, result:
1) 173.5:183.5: -1.9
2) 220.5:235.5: -1.3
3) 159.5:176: -3.2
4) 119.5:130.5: -1.8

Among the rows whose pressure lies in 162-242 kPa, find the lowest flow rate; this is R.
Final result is 5.53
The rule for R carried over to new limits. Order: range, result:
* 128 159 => 6.87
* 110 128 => 5.71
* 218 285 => 5.49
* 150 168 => 6.92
